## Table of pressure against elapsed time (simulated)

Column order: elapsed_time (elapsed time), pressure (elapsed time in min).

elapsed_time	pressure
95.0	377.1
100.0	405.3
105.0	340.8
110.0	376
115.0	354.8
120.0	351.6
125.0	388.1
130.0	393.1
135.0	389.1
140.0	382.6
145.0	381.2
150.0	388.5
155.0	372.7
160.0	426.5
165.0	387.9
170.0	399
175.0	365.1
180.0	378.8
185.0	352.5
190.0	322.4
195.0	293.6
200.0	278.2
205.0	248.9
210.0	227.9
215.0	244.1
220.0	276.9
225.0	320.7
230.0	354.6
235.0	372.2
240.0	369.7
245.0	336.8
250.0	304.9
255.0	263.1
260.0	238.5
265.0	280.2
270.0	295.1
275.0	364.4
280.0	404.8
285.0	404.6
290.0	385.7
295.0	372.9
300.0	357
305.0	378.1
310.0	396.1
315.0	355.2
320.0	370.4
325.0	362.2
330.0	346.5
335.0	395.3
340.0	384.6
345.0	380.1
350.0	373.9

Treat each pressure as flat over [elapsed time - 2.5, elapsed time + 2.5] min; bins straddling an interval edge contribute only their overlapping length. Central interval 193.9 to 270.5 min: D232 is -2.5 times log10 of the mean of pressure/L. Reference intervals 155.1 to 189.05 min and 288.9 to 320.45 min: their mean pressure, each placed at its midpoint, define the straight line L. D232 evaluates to 0.27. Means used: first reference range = 381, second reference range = 373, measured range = 294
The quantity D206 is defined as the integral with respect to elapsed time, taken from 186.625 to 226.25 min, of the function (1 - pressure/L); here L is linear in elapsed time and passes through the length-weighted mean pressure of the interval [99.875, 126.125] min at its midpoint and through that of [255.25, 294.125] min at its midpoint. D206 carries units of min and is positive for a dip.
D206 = 8.1 min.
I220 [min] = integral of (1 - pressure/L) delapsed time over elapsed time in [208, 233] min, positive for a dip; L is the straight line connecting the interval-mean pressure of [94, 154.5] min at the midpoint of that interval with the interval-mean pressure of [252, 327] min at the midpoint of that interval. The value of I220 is 5.02 min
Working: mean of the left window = 377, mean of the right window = 348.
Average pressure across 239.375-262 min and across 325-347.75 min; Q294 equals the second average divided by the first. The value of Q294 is 1.3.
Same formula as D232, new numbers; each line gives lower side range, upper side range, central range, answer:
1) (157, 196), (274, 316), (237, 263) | 0.23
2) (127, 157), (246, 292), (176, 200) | 0.10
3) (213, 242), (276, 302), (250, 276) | 0.25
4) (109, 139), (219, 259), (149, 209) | 0.01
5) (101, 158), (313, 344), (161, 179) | -0.04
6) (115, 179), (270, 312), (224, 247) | 0.08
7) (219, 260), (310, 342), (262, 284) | 0.01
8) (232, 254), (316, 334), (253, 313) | 0.02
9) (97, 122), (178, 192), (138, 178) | -0.09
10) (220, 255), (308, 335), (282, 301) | -0.08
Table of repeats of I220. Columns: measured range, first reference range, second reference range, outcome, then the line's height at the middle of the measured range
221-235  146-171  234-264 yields -0.37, 329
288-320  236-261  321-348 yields -2.06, 351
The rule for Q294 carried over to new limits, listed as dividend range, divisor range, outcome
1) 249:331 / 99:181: 0.91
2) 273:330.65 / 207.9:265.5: 1.25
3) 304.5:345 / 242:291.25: 1.14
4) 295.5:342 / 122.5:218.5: 1.07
